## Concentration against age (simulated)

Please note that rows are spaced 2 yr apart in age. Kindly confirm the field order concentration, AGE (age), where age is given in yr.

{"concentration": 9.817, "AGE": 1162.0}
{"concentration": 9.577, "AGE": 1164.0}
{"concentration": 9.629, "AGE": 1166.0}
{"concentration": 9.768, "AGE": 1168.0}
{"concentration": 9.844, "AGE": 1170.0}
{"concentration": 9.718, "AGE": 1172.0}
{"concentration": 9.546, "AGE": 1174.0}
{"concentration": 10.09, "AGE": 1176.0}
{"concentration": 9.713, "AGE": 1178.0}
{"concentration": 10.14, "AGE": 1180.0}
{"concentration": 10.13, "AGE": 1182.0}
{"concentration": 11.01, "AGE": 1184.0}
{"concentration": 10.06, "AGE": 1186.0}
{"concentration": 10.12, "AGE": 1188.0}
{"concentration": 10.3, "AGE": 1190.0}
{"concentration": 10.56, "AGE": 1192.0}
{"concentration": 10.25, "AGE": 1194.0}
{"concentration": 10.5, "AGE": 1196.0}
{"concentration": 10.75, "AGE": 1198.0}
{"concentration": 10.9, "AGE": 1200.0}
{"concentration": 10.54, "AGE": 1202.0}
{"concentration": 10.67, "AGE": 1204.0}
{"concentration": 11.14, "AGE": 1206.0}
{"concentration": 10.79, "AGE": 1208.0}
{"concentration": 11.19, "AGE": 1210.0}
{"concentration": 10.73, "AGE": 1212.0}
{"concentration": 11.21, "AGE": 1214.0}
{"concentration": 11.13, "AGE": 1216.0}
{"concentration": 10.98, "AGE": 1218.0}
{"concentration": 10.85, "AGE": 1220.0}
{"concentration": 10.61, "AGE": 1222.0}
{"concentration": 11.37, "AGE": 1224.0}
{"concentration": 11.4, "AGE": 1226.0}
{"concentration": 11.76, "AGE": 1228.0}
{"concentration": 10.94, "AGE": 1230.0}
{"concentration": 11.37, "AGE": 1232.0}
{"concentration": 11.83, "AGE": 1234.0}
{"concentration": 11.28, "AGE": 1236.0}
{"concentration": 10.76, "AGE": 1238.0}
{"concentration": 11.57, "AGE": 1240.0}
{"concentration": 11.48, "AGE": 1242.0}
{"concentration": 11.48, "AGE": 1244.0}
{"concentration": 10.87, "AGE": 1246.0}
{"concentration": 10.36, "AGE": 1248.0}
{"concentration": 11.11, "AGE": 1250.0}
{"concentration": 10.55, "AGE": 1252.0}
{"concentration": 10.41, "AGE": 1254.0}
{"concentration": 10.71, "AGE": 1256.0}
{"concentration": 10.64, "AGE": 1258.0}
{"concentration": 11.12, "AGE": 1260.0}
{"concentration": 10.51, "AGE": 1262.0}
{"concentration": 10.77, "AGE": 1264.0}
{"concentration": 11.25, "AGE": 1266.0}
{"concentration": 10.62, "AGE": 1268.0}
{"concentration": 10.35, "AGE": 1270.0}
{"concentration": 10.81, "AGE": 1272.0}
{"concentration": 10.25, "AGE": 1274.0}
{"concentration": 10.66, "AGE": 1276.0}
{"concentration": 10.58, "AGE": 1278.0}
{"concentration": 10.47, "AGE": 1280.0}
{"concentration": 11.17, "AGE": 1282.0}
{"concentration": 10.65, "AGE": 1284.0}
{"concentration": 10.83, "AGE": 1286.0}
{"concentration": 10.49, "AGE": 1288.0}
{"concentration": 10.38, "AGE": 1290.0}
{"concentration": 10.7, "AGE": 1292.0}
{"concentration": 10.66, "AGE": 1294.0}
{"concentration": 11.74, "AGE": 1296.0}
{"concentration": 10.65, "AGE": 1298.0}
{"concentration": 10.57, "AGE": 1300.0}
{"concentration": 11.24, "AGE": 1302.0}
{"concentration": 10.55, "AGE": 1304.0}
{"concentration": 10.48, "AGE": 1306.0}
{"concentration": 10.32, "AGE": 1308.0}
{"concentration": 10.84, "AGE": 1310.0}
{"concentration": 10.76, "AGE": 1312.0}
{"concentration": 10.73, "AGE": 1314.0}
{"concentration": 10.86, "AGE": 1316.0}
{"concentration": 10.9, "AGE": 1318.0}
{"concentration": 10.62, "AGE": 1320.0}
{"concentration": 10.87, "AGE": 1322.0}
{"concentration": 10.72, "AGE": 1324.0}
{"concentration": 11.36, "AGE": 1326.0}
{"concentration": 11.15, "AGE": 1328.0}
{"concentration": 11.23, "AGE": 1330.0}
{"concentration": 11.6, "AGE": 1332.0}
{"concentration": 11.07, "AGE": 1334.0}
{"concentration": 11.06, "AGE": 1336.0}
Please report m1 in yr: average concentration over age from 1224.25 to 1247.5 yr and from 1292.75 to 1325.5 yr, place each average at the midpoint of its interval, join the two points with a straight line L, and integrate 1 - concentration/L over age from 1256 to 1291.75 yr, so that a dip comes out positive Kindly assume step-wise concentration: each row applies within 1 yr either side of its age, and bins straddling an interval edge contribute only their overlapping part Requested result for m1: 1.18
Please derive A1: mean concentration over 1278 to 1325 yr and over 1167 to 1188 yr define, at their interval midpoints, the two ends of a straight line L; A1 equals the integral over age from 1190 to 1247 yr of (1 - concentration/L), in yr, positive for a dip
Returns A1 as -4.3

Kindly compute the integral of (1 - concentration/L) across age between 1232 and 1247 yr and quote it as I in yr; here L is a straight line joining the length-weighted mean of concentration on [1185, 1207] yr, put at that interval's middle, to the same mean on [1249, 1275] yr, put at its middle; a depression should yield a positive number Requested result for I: -0.97 yr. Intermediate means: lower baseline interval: 10.5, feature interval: 11.3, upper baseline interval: 10.7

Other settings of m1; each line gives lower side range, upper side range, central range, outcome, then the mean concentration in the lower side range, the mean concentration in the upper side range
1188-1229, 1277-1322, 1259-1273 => 0.0 yr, 10.9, 10.7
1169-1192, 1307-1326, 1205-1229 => -1.9 yr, 10.1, 10.8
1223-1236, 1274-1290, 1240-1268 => 0.5 yr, 11.4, 10.6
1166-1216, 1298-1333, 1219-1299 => -1.9 yr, 10.4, 10.9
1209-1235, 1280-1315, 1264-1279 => 0.3 yr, 11.2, 10.7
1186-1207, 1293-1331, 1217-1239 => -1.2 yr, 10.5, 10.9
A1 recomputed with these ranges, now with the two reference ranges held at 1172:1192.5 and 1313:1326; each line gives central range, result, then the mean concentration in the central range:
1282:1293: 0.0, 10.7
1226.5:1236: -1.0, 11.5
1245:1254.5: -0.2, 10.7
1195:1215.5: -1.2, 10.8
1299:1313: 0.1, 10.7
